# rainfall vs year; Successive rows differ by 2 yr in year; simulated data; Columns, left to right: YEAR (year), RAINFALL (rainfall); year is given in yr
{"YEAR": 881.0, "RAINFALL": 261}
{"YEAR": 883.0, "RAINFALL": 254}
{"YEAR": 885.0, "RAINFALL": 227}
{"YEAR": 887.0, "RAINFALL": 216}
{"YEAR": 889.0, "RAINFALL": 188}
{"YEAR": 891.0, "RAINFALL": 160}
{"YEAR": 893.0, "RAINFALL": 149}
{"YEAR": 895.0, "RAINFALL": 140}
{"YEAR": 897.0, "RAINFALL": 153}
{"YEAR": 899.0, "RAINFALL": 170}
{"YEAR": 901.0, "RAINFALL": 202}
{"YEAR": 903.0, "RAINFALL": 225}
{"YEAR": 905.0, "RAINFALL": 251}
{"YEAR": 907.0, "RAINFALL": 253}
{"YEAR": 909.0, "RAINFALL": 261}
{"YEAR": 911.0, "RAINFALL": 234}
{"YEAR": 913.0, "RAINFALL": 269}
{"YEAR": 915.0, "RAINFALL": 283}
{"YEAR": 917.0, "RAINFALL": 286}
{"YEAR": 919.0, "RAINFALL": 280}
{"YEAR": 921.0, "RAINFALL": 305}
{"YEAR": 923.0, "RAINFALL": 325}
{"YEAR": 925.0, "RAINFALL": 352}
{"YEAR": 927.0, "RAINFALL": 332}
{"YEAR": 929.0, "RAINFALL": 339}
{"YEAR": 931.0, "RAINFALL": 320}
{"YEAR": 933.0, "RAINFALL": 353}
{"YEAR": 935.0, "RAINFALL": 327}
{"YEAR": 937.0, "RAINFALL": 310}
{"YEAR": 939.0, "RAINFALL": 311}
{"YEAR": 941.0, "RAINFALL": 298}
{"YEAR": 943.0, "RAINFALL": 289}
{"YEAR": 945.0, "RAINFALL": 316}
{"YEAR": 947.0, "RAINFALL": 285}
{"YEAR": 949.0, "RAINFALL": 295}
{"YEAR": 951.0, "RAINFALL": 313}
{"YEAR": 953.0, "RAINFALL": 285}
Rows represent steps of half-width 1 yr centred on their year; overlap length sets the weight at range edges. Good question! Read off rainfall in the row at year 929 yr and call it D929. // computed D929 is 339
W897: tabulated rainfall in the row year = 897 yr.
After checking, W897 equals 153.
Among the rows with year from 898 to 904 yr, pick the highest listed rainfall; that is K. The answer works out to 225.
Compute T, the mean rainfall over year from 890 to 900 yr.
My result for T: 154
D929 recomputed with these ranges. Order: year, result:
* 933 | 353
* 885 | 227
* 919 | 280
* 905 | 251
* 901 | 202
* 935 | 327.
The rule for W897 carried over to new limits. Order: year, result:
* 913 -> 269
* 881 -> 261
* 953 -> 285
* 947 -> 285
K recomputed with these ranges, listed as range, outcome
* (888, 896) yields 188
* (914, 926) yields 352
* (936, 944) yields 311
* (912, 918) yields 286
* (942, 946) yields 316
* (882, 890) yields 254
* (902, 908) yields 253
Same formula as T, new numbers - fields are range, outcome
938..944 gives 299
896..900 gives 162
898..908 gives 220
